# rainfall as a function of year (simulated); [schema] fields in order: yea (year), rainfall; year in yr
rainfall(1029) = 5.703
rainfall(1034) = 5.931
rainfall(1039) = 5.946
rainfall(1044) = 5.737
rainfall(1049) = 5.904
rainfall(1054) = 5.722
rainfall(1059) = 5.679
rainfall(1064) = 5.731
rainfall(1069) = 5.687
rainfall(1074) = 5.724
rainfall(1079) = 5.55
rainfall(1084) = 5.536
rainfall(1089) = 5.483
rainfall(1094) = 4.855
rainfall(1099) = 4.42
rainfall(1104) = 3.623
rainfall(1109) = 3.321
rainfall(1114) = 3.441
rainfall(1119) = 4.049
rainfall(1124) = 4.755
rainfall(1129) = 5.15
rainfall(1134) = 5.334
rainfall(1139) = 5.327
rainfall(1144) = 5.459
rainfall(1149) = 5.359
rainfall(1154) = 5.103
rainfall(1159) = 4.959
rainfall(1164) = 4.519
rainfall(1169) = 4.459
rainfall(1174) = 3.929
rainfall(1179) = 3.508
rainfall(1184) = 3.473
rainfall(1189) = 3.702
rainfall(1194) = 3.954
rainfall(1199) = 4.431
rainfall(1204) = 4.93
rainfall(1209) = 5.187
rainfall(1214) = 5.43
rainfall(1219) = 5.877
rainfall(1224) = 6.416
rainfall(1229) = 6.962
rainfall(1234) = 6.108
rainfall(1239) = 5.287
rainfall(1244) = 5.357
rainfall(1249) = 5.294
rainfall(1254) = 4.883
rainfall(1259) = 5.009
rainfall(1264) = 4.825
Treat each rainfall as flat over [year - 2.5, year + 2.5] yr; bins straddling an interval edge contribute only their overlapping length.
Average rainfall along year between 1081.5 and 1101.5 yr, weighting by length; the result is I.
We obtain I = 5.07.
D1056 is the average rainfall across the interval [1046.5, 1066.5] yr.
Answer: 5.76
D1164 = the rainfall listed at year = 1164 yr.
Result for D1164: 4.519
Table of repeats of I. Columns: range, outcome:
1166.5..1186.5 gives 3.84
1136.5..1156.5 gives 5.31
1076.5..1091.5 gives 5.52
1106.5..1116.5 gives 3.38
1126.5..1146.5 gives 5.32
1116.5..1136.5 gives 4.82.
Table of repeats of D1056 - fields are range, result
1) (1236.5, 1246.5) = 5.32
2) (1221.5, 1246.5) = 6.03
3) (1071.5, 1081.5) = 5.64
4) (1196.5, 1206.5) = 4.68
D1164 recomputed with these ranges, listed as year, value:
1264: 4.825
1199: 4.431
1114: 3.441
